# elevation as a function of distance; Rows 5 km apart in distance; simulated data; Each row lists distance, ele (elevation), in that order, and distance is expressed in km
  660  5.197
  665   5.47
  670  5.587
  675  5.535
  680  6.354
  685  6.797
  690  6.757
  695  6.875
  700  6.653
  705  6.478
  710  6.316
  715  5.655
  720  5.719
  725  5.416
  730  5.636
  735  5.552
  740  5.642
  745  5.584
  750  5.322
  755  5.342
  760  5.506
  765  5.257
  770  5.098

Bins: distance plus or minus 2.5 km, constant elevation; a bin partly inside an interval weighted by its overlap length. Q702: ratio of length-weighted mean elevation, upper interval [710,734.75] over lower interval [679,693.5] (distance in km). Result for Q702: 0.8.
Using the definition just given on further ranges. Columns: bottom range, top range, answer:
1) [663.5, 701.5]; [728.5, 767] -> 0.87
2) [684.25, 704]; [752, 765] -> 0.80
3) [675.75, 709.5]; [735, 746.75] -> 0.85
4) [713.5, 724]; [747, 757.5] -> 0.95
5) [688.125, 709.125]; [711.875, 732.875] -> 0.84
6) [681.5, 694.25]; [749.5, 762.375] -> 0.80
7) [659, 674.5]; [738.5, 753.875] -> 1.01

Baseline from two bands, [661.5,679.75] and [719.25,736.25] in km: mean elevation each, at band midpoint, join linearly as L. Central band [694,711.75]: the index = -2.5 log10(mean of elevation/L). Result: -0.18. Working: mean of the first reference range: 5.61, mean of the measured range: 6.57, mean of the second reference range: 5.57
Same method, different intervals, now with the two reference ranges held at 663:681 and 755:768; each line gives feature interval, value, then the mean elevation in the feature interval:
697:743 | -0.07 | 5.9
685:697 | -0.21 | 6.81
